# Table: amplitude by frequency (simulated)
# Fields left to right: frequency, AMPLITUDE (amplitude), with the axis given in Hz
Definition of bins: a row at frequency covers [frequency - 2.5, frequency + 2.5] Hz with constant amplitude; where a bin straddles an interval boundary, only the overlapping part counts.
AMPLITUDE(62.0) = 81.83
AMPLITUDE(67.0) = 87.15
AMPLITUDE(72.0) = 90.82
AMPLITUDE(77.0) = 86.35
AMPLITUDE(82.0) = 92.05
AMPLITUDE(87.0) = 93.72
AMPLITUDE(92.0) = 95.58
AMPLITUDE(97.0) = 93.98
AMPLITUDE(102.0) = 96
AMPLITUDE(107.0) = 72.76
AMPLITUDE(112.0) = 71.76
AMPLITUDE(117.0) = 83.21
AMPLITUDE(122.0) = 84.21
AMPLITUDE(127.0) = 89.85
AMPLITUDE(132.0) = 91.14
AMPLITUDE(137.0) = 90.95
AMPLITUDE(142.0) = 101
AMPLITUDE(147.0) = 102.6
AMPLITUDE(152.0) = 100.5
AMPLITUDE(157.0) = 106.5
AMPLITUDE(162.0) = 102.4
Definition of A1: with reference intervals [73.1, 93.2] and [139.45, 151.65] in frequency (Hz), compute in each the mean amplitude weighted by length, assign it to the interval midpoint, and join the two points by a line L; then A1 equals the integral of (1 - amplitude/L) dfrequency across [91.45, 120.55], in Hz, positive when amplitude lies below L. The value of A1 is 3.1 Hz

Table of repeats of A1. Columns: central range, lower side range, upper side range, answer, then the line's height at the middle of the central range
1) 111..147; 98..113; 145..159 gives 1.5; 92.9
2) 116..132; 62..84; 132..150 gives 1.4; 95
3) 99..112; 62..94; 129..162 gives 1.6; 93.7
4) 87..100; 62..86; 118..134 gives -0.9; 88.3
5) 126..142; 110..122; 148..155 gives -0.3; 90.4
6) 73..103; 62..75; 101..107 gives -2.0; 86.9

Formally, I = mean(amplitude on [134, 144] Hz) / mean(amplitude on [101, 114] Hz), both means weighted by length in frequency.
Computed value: 1.21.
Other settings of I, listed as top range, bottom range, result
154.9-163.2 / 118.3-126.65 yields 1.22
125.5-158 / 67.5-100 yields 1.06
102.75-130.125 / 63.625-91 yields 0.91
